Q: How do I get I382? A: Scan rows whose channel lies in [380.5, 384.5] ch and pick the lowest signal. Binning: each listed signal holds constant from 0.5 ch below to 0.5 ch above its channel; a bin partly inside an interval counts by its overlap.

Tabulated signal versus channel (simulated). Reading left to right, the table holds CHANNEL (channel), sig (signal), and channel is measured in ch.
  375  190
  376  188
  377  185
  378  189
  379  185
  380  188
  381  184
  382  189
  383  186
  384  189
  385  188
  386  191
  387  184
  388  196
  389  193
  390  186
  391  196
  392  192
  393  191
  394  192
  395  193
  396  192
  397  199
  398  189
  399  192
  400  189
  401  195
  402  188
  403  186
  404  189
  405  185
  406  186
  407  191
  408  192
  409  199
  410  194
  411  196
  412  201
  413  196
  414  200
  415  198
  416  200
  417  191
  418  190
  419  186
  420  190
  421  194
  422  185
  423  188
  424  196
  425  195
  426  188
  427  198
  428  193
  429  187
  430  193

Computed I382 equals 184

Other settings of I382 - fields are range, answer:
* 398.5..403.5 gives 186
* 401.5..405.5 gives 185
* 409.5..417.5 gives 191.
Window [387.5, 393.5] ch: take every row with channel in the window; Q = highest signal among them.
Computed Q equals 196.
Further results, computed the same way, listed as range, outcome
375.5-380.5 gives 189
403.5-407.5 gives 191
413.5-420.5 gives 200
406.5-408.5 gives 192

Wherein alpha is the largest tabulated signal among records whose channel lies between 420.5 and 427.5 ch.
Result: 198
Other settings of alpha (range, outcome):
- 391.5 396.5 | 193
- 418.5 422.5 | 194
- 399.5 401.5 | 195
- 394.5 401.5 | 199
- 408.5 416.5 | 201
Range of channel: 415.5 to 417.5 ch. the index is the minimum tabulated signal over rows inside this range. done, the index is 191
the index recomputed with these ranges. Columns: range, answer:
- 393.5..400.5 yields 189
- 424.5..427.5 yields 188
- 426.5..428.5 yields 193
